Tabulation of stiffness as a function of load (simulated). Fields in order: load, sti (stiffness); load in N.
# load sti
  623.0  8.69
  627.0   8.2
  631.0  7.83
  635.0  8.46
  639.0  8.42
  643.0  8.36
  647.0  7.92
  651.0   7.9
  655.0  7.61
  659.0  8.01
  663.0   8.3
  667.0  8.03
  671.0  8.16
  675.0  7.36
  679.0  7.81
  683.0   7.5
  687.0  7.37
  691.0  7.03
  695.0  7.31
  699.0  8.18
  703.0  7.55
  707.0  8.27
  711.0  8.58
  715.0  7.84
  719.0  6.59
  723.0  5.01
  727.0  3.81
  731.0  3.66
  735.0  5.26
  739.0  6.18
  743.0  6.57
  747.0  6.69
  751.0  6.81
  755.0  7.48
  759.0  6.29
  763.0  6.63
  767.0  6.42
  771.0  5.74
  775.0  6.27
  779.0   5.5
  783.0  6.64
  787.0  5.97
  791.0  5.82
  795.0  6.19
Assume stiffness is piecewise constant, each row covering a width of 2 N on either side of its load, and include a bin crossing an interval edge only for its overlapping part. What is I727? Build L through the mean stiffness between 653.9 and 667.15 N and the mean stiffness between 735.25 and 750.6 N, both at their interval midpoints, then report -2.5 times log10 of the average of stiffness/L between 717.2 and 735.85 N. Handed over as 0.36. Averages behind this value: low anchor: 8.01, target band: 4.82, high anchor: 6.38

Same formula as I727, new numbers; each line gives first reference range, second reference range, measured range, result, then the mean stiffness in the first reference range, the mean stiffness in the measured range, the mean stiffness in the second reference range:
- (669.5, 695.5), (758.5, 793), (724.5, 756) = 0.16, 7.5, 5.74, 6.14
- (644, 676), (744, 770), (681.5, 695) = 0.04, 7.94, 7.29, 6.68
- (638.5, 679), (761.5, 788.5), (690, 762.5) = 0.05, 7.98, 6.61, 6.16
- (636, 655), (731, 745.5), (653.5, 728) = -0.07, 8.11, 7.43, 5.7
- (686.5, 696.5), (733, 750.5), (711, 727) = 0.05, 7.21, 6.41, 6.23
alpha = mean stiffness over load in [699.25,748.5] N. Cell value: 6.4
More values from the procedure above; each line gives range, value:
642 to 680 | 7.94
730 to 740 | 5.06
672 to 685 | 7.6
